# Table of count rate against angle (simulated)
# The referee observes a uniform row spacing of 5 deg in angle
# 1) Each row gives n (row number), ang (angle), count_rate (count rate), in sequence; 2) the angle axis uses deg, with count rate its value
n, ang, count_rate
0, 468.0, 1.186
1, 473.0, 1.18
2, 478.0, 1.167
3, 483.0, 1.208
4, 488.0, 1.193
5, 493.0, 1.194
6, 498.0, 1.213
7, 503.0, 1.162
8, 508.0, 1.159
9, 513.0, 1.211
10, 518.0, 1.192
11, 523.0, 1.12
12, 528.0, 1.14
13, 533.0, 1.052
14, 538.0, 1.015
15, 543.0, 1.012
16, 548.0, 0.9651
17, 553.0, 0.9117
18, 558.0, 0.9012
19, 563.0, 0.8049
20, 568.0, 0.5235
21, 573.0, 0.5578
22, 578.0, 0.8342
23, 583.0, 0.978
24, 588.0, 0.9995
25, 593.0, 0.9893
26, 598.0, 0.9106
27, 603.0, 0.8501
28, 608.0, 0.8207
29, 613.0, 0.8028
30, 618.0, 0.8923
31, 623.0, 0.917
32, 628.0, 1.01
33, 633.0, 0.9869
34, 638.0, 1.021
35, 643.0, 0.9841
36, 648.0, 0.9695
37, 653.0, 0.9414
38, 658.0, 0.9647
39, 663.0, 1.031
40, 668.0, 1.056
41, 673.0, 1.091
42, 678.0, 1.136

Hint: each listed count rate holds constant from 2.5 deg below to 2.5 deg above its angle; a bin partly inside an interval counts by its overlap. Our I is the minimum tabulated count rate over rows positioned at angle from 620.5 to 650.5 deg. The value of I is 0.917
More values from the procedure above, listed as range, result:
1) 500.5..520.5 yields 1.159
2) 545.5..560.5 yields 0.9012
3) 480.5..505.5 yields 1.162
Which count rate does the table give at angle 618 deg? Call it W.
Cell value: 0.8923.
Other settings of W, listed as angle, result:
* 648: 0.9695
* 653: 0.9414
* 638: 1.021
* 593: 0.9893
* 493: 1.194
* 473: 1.18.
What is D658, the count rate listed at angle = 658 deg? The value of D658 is 0.9647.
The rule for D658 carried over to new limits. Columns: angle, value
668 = 1.056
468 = 1.186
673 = 1.091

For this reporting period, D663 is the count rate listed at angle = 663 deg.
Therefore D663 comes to 1.031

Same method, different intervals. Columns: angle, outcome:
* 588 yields 0.9995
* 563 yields 0.8049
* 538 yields 1.015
